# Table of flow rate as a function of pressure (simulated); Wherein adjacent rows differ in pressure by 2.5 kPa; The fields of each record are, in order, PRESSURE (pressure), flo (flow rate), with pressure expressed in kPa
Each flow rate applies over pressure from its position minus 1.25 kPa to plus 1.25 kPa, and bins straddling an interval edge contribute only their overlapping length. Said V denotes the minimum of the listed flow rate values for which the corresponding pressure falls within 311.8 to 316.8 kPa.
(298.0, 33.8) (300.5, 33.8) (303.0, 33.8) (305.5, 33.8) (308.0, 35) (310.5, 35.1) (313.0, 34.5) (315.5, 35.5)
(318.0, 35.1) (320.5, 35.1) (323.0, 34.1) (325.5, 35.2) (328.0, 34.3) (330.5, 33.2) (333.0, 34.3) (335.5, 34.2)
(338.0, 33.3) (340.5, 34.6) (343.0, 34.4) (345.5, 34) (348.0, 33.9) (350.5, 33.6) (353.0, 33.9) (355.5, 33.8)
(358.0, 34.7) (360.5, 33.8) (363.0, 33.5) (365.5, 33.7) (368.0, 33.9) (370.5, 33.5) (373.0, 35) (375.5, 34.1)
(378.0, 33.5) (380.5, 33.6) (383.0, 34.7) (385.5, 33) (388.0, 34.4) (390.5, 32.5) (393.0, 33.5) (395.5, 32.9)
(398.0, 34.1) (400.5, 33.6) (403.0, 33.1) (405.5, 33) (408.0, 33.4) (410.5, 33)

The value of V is 34.5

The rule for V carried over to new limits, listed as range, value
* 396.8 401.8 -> 33.6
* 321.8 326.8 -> 34.1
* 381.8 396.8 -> 32.5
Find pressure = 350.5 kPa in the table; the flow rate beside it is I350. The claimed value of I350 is 33.6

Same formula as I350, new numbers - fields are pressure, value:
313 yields 34.5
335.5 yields 34.2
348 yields 33.9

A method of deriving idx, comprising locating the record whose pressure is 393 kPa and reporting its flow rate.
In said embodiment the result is 33.5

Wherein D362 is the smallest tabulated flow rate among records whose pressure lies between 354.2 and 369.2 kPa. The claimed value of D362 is 33.5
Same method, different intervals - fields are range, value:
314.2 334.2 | 33.2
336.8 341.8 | 33.3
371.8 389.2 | 33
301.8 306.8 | 33.8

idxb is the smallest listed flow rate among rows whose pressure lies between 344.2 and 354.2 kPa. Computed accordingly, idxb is 33.6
